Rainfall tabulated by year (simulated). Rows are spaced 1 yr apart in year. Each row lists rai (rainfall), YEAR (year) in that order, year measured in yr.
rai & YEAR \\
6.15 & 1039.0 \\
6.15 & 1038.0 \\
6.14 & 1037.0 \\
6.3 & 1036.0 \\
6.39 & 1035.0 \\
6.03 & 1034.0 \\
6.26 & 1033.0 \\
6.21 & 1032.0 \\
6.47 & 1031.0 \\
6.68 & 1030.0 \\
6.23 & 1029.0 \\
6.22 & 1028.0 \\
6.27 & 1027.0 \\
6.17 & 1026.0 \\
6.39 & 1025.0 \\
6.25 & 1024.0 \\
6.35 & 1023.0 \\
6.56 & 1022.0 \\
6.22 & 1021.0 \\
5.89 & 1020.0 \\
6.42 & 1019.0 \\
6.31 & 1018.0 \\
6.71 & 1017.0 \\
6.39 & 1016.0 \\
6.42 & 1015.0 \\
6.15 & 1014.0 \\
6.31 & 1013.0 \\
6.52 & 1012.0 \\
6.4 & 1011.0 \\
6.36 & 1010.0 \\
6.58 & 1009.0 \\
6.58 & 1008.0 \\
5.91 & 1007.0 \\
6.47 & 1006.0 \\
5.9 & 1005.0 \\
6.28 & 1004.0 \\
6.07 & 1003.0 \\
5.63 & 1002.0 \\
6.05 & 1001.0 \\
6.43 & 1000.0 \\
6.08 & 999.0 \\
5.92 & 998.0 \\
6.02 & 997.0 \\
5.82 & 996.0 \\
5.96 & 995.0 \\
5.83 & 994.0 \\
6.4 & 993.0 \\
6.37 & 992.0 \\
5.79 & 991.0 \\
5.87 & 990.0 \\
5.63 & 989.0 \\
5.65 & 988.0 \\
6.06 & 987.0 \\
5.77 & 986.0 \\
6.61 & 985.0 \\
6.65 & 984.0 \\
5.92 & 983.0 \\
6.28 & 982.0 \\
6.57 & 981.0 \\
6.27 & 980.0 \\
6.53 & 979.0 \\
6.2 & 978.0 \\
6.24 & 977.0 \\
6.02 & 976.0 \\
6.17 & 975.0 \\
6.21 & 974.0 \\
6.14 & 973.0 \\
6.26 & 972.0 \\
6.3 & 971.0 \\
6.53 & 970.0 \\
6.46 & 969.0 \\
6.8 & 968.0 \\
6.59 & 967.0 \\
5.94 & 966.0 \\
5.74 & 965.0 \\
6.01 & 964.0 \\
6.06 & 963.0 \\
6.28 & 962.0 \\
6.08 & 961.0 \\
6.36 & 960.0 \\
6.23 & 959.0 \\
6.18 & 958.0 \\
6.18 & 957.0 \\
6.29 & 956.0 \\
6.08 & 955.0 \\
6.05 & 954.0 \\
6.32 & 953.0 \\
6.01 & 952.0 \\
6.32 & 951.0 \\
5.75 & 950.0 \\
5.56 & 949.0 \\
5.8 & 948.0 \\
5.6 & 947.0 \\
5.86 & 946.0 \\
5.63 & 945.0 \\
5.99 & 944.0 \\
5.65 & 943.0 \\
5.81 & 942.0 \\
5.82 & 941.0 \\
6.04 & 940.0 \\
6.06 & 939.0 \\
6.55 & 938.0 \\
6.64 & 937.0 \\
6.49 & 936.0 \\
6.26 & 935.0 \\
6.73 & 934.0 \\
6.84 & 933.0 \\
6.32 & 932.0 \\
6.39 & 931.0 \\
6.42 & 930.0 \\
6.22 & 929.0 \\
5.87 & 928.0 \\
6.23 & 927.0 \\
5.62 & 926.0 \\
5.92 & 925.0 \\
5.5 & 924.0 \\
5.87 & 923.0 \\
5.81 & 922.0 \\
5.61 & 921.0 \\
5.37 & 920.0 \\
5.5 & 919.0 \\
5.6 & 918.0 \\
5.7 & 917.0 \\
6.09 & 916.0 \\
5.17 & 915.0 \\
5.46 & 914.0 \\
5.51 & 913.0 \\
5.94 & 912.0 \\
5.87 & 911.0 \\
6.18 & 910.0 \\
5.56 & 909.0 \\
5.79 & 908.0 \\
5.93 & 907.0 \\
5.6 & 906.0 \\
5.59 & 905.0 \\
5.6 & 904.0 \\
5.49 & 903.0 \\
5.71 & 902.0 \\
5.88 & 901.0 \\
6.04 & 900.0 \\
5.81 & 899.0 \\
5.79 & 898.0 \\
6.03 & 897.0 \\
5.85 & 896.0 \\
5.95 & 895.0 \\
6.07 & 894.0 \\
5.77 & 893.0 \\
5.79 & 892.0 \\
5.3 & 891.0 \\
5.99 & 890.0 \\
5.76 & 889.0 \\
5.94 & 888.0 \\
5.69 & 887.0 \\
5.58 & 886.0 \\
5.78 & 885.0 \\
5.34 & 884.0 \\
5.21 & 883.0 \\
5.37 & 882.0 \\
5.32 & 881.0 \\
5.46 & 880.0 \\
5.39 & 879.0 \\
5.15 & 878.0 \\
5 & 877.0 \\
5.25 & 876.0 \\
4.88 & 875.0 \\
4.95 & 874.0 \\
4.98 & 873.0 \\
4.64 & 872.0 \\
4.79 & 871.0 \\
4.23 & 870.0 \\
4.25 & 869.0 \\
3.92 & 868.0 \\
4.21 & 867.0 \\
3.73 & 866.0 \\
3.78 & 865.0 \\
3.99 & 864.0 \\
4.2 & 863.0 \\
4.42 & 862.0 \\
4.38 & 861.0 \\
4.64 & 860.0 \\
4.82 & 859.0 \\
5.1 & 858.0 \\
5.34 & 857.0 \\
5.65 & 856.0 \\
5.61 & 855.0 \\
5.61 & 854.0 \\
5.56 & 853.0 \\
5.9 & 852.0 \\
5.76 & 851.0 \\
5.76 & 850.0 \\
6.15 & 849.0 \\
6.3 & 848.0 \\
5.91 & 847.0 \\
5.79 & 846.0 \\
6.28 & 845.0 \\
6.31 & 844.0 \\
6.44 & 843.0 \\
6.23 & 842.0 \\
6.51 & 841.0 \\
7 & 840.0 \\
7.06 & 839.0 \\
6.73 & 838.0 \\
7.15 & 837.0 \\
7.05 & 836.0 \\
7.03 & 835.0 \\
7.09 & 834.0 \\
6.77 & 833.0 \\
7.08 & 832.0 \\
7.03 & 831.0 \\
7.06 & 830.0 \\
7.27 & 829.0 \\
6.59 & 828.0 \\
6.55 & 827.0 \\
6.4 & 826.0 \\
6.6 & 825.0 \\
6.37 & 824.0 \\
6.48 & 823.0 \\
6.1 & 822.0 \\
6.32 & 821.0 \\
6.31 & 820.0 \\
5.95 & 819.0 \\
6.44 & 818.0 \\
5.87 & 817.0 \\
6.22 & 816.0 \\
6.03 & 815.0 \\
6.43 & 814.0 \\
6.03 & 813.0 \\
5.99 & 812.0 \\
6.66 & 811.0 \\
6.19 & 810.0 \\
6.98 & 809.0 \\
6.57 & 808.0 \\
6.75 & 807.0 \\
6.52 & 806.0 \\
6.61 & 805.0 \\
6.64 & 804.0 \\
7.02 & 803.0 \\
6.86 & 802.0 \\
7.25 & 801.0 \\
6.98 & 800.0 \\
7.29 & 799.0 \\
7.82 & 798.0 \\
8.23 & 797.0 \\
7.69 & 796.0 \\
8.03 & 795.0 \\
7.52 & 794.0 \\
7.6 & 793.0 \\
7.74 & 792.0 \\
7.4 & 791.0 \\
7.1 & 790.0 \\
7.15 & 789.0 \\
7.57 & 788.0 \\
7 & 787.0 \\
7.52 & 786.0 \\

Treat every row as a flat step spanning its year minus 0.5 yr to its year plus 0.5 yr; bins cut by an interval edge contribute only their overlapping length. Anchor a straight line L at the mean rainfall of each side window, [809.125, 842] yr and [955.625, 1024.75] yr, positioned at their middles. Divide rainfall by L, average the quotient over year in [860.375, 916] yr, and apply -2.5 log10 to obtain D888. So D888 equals 0.21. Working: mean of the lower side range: 6.57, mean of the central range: 5.3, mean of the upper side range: 6.21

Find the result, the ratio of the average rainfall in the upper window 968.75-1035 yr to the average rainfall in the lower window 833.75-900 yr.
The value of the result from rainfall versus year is 1.1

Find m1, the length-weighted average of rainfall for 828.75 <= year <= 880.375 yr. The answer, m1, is 5.6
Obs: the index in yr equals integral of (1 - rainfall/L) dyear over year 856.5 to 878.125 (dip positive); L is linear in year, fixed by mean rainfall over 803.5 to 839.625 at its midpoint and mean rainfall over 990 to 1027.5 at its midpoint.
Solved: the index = 6.4 yr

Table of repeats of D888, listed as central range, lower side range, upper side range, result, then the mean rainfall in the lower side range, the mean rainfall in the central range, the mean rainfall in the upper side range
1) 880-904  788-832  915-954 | 0.10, 6.82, 5.71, 5.98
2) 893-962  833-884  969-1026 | -0.02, 5.46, 5.94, 6.21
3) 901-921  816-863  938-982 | 0.09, 6.17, 5.67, 6.12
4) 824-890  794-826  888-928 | 0.11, 6.69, 5.67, 5.75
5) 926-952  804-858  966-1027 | 0.03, 6.38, 6.1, 6.23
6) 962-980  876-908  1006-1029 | -0.03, 5.65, 6.25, 6.34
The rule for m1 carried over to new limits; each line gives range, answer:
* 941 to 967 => 6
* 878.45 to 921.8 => 5.68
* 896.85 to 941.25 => 5.92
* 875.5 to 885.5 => 5.33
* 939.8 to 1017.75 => 6.14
